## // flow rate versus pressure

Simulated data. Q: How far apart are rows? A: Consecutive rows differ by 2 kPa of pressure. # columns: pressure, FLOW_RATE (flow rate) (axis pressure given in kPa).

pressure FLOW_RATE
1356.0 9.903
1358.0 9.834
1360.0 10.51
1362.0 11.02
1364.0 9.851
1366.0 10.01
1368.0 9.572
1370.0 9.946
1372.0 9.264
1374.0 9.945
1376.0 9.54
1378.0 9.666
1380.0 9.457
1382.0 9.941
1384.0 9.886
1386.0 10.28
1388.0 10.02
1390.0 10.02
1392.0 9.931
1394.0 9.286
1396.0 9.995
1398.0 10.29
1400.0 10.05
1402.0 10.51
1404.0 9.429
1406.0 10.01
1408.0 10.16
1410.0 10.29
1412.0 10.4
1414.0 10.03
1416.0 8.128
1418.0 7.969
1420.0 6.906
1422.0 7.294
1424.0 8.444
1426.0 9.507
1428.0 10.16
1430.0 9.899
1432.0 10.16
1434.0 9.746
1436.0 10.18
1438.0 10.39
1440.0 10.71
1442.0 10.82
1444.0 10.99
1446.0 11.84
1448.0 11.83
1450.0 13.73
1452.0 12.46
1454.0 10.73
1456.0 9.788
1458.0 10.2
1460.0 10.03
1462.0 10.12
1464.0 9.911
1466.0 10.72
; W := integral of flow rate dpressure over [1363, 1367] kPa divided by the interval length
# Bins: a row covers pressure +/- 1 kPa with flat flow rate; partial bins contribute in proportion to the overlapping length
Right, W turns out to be 9.93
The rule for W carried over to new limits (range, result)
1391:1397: 9.74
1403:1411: 9.97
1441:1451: 11.8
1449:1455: 12.3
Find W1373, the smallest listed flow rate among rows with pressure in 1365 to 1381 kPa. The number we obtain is 9.264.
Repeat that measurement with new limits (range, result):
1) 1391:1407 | 9.286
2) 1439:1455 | 10.71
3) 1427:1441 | 9.746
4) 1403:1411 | 9.429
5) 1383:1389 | 9.886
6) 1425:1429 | 9.507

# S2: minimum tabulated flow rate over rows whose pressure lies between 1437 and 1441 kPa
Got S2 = 10.39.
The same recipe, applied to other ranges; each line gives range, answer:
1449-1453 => 12.46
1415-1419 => 7.969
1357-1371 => 9.572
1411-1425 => 6.906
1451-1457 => 9.788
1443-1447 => 10.99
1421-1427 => 7.294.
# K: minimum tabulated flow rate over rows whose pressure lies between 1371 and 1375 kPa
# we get 9.264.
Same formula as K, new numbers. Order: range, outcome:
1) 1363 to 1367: 9.851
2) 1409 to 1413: 10.29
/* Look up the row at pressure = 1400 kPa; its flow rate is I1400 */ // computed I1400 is 10.05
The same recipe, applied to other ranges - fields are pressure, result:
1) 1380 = 9.457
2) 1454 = 10.73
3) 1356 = 9.903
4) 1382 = 9.941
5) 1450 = 13.73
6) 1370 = 9.946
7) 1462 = 10.12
